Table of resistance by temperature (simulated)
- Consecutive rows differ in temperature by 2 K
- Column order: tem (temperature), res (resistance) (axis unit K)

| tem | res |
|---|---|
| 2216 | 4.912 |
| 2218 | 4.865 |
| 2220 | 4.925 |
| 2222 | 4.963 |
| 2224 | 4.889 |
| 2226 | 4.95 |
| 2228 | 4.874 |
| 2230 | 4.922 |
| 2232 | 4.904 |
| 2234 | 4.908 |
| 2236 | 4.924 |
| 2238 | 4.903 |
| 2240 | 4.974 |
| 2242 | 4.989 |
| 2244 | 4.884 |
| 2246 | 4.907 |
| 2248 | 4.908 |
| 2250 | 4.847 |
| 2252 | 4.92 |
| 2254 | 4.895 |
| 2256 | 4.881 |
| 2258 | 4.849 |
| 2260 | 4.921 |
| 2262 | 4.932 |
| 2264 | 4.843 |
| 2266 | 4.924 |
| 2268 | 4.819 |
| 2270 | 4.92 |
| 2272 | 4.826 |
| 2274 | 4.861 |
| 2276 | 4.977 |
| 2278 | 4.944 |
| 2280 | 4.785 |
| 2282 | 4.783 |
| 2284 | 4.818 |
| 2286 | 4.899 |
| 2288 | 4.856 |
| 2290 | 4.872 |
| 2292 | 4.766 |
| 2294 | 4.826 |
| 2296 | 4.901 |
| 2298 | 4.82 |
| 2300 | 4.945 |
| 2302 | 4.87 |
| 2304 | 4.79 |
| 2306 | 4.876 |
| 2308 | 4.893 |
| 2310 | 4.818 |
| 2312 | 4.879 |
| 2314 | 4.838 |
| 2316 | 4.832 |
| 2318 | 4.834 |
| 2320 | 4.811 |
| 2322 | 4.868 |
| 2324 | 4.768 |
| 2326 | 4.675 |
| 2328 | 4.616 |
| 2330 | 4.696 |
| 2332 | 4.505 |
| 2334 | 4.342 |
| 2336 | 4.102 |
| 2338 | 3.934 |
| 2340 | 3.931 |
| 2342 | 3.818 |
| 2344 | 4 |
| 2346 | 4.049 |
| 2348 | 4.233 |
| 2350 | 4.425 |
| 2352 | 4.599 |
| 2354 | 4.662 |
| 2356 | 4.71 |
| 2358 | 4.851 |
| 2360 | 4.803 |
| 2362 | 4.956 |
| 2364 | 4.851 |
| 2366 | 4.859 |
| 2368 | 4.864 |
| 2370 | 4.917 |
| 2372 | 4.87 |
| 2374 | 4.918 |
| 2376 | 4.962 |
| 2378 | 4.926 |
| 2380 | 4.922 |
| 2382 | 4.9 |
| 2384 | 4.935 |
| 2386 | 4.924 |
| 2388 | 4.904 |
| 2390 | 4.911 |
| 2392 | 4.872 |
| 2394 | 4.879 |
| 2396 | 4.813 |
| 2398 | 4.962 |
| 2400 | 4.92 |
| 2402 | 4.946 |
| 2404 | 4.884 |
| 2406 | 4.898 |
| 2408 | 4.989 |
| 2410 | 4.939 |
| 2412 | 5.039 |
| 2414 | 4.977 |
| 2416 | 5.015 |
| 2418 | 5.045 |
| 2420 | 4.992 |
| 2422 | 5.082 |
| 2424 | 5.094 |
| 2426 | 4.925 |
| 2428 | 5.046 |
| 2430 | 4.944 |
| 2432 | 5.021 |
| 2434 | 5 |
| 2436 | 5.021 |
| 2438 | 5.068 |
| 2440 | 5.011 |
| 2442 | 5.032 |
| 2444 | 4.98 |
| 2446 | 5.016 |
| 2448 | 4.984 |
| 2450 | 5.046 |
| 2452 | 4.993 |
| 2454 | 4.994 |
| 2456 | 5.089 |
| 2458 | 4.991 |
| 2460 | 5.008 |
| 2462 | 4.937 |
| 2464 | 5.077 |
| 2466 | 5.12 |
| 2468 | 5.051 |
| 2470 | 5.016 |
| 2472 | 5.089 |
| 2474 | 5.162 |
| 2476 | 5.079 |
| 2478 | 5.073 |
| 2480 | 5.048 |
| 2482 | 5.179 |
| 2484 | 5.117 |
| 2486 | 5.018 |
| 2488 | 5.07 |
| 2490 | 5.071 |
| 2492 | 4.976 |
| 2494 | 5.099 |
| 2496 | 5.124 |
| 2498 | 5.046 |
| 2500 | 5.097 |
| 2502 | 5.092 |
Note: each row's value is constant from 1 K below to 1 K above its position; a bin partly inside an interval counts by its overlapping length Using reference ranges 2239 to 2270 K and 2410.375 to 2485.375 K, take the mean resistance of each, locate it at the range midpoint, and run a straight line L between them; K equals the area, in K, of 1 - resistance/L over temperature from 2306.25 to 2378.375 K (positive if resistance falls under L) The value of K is 4.85 K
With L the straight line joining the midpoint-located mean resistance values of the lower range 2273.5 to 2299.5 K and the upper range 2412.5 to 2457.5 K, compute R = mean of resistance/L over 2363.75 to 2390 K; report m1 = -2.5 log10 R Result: 0.01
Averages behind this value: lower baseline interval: 4.86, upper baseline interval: 5.02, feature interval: 4.91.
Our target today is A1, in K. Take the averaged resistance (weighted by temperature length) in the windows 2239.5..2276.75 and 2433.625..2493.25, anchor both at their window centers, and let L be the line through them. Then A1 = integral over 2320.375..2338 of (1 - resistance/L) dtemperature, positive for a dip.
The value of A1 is 1.4 K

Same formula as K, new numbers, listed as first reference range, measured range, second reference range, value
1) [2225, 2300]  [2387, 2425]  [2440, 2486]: 0.3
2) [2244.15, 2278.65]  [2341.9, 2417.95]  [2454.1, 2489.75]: 2.9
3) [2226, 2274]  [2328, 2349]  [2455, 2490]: 3.3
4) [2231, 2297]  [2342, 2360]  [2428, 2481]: 1.9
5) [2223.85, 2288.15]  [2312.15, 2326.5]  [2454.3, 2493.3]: 0.4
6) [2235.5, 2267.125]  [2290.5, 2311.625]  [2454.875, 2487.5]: 0.4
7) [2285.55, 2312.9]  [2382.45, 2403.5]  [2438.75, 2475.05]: 0.2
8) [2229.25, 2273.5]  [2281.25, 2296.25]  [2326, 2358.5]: -0.5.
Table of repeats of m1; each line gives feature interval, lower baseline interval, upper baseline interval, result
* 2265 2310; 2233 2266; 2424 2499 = 0.015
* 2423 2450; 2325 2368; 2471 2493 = -0.030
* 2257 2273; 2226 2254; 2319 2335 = -0.009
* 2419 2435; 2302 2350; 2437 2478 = -0.020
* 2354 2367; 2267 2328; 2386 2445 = 0.019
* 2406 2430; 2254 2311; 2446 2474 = -0.002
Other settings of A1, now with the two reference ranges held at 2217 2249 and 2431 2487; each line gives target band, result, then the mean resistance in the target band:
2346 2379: 1.6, 4.75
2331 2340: 1.4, 4.19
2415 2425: 0.0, 5.05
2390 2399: 0.2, 4.88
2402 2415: 0.2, 4.95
